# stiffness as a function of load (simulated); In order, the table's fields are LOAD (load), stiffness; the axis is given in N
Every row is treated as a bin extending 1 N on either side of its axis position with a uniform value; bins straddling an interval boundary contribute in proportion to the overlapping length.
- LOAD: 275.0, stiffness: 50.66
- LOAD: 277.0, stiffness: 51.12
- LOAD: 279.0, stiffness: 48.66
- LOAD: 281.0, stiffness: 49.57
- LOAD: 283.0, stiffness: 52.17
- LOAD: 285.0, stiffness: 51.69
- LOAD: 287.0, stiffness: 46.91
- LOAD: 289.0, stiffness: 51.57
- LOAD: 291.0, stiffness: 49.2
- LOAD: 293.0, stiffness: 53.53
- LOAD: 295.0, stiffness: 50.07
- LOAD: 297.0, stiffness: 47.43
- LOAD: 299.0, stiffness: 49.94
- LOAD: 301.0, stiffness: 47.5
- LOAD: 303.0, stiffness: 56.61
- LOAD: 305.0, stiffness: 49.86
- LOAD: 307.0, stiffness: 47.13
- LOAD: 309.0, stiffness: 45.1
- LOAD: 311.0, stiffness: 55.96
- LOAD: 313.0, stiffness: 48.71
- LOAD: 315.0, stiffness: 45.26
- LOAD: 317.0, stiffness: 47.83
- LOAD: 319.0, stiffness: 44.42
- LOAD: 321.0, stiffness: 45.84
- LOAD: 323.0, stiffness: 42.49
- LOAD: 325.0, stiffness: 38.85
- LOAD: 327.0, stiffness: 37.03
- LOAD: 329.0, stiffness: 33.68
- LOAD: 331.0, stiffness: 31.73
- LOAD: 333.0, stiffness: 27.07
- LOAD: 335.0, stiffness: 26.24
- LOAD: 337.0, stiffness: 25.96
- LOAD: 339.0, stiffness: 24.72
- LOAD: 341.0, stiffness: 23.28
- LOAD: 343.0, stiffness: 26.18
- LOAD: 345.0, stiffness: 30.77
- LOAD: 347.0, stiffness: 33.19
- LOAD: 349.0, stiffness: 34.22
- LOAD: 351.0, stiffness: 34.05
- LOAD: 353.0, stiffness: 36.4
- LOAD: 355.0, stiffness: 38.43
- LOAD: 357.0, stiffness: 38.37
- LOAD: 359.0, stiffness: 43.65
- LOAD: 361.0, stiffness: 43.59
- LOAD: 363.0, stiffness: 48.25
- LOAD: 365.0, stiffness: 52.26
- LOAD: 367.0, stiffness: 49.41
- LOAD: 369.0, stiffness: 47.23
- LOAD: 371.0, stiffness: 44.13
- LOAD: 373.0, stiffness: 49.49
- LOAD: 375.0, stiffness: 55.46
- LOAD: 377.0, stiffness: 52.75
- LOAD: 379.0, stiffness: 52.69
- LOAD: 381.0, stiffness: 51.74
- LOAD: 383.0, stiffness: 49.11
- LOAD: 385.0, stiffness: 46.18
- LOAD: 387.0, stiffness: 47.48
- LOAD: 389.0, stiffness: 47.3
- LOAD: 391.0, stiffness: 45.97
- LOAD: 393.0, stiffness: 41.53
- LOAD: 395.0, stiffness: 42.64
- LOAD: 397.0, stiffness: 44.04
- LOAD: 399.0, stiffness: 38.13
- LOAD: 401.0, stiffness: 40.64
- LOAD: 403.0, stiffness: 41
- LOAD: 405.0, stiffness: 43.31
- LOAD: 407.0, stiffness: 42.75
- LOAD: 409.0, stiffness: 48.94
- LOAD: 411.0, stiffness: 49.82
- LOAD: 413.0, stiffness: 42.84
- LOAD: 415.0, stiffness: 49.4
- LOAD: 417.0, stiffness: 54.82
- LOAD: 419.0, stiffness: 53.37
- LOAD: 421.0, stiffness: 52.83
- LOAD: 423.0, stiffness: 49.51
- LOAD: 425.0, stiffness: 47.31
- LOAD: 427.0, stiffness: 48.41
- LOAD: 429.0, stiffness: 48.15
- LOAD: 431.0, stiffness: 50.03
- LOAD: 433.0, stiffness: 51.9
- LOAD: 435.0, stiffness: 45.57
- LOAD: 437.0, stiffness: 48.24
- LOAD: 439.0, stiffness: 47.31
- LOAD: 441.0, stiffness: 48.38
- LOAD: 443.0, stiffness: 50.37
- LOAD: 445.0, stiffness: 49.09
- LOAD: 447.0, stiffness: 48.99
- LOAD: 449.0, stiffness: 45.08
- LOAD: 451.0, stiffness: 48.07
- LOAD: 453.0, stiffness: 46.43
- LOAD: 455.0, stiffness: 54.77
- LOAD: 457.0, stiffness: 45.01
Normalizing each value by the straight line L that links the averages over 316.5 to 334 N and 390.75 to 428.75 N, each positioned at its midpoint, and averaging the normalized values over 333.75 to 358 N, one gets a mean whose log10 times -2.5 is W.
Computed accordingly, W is 0.29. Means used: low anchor 38.5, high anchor 46.2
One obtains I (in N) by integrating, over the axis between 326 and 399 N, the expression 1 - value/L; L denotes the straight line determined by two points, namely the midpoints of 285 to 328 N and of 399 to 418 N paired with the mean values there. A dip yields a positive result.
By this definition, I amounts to 9.49 N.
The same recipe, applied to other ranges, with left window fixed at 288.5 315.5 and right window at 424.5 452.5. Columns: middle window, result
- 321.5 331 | 2.3 N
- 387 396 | 0.8 N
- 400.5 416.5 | 1.1 N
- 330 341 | 5.0 N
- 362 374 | 0.2 N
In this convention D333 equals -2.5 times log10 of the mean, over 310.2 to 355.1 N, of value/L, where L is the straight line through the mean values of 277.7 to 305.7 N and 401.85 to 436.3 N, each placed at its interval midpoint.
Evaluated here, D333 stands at 0.348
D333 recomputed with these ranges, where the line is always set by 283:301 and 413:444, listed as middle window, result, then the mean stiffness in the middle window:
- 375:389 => -0.01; 50.2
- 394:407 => 0.19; 41.7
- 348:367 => 0.20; 41.5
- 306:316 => 0.03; 48.4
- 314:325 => 0.12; 44.6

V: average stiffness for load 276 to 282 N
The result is 49.8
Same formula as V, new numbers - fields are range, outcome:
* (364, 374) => 48.5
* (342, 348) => 30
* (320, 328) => 41.1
